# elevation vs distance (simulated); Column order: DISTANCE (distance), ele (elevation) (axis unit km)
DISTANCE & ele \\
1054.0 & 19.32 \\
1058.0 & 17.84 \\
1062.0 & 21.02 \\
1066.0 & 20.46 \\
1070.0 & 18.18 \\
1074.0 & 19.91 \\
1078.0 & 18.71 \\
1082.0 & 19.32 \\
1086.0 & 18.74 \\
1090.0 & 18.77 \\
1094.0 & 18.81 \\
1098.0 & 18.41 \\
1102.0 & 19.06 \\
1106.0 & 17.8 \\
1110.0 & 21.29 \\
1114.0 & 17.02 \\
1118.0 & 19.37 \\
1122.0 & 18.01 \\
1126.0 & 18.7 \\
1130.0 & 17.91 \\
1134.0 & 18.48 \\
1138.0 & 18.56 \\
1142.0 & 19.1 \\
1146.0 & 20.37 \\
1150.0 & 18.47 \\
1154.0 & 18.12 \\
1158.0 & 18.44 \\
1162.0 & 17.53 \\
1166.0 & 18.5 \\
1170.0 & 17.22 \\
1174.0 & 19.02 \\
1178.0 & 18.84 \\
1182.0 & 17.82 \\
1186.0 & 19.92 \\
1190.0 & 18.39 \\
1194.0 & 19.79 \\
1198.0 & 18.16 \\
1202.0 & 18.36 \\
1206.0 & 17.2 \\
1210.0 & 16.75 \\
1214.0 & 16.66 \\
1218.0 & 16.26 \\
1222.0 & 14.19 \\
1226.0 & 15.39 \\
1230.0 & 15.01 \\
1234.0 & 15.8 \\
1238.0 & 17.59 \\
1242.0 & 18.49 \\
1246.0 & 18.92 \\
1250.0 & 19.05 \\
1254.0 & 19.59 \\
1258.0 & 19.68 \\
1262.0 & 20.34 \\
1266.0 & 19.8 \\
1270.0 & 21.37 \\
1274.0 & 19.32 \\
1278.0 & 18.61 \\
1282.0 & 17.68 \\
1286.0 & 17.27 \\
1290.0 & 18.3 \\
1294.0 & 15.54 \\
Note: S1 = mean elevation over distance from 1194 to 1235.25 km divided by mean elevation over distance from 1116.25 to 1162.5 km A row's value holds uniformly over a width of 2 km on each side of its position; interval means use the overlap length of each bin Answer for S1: 0.89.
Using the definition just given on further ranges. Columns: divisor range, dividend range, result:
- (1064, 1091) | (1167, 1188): 0.97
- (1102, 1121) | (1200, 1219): 0.91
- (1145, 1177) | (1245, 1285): 1.05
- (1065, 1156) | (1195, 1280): 0.95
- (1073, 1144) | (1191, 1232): 0.90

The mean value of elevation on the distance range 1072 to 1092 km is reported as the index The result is 19.1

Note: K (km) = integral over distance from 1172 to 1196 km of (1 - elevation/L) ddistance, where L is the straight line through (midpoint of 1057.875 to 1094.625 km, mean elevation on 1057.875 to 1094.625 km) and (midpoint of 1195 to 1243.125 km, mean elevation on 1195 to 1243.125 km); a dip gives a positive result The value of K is -2.3 km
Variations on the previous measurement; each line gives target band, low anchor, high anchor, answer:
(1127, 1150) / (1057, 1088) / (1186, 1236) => -0.8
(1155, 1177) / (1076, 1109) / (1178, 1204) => 0.7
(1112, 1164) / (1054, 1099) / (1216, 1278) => 0.8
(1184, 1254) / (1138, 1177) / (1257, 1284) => 5.9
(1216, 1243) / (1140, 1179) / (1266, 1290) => 3.9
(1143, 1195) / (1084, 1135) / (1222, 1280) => -0.3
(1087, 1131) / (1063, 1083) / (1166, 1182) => 0.8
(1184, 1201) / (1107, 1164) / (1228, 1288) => -0.4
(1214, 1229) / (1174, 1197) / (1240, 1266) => 2.9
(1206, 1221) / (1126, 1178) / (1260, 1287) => 1.9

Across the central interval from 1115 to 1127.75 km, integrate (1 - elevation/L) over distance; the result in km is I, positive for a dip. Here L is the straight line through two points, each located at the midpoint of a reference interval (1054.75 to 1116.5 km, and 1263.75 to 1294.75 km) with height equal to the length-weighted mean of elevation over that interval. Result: 0.3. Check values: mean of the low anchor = 19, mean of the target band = 18.6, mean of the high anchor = 18.6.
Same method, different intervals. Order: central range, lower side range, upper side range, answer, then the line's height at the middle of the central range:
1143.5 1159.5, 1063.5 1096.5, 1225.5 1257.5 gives -0.3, 18.5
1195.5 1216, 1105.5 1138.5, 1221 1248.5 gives -0.4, 17.1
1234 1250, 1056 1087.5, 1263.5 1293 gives 0.7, 18.9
